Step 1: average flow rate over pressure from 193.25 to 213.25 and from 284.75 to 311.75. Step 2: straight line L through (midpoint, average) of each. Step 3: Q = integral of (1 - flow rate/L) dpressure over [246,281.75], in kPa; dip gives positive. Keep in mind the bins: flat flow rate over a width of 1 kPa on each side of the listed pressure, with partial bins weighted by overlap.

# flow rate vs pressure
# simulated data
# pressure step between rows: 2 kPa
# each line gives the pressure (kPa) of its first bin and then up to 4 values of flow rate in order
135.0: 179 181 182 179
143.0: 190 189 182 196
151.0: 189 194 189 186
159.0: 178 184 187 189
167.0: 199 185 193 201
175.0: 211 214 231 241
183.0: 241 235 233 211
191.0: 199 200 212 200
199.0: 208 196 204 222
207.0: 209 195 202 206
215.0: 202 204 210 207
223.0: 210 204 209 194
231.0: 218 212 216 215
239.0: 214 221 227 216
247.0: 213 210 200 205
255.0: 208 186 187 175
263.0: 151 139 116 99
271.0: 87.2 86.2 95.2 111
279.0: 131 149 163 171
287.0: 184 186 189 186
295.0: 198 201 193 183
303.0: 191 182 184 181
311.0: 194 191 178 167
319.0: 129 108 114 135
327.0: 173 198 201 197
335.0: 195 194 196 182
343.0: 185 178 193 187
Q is 7.7 kPa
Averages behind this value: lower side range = 205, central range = 153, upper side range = 188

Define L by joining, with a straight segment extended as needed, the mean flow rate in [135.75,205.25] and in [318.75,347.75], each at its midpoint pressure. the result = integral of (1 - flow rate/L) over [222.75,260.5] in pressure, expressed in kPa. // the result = -4.0 kPa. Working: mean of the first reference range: 201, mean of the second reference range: 173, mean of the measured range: 208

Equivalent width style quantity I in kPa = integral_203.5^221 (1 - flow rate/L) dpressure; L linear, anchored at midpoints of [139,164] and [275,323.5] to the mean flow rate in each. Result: -2.64 kPa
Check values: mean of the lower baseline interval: 187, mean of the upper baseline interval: 168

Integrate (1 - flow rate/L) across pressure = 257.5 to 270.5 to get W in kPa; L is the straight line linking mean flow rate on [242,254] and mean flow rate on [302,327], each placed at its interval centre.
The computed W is 3.7 kPa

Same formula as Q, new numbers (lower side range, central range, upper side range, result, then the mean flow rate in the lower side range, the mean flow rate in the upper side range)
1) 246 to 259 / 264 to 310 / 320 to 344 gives 7.76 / 202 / 173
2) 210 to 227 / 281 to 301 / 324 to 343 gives 0.97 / 206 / 186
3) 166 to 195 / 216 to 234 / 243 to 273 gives -1.82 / 214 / 170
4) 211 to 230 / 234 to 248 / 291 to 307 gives -1.14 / 205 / 190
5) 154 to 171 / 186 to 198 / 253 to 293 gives -2.13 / 187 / 150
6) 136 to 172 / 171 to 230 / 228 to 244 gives -2.31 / 187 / 215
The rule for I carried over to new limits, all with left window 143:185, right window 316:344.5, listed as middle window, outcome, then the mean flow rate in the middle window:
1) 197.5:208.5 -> -0.82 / 207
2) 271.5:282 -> 3.87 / 113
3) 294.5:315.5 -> -1.75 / 189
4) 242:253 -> -1.66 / 212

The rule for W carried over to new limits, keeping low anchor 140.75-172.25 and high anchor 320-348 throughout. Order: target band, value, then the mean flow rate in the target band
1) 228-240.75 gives -2.07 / 212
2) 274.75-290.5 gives 2.30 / 153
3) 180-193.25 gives -2.71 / 224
